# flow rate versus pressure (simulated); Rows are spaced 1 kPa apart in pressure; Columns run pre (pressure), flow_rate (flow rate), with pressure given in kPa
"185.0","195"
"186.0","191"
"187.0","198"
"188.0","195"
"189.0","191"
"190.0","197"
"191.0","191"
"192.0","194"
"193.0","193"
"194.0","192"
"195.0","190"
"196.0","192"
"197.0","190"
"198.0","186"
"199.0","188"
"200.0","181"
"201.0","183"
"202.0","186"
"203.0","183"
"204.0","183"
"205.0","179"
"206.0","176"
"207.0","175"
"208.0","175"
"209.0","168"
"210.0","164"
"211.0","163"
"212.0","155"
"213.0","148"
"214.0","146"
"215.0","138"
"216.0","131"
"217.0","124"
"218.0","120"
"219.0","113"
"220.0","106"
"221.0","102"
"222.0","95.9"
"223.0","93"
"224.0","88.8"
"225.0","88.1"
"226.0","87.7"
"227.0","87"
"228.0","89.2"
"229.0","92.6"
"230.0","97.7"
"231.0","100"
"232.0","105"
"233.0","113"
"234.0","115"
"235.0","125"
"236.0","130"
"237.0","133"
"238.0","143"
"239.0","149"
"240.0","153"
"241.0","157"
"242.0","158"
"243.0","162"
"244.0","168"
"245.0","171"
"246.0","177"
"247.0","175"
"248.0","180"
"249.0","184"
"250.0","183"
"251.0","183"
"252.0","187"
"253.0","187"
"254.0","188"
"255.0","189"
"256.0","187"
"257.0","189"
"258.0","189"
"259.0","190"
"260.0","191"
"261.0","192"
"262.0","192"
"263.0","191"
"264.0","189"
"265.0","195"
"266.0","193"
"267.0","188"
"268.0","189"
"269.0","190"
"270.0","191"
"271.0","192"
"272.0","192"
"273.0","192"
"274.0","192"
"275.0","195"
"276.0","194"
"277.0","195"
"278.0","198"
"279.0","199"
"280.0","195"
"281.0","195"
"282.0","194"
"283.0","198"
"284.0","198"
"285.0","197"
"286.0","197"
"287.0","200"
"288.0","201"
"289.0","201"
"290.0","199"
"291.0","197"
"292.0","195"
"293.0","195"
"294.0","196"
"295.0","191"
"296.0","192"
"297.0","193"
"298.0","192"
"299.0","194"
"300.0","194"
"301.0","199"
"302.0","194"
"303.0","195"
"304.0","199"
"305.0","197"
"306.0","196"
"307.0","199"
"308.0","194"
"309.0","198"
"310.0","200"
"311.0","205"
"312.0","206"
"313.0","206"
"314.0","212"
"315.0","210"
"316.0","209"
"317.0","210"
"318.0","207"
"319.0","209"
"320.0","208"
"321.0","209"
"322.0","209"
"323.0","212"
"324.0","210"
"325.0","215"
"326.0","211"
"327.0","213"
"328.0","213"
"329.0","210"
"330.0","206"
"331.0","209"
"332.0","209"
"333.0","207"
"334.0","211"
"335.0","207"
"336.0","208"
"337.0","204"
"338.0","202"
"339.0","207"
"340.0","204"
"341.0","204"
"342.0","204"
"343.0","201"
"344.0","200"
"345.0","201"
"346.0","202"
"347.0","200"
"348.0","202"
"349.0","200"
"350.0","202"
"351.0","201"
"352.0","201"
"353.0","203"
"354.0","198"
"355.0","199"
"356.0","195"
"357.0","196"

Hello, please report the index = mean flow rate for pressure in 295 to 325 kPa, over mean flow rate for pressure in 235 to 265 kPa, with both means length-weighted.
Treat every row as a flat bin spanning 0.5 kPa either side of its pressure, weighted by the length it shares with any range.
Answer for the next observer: 1.16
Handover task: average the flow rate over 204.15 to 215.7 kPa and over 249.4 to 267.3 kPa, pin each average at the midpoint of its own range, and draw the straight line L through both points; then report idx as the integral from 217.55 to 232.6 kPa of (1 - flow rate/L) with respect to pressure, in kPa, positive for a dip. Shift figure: 6.4 kPa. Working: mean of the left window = 163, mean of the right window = 189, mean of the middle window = 97.8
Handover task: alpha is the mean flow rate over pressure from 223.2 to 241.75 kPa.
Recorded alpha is 114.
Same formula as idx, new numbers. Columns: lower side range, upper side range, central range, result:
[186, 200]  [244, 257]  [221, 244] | 8.41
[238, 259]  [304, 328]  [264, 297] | -0.83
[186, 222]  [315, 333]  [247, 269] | -0.16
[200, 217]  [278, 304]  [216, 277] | 8.55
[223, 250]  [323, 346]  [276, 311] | -4.21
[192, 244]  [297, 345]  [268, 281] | -1.22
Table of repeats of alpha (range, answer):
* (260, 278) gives 192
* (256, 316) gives 196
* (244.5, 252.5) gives 180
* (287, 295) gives 197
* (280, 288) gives 197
